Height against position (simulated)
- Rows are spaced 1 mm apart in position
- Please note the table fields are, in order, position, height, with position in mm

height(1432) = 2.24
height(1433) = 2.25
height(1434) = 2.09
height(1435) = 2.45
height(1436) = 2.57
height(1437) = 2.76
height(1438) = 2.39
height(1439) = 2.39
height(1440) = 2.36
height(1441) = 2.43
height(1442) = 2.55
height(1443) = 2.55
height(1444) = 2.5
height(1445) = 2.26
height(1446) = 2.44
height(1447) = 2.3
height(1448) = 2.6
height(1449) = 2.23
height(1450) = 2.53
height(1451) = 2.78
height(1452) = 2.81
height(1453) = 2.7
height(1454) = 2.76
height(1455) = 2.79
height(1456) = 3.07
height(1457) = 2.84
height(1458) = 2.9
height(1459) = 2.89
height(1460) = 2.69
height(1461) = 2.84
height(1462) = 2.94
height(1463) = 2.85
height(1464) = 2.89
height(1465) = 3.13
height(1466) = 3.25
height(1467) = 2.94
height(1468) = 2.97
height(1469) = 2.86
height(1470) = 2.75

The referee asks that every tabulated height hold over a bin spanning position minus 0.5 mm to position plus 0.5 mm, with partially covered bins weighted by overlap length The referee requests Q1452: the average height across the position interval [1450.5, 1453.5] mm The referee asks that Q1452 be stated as 2.76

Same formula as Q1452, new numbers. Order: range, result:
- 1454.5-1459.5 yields 2.9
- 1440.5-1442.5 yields 2.49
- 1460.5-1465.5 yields 2.93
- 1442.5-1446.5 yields 2.44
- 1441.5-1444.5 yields 2.53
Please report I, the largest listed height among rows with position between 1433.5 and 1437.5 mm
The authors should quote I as 2.76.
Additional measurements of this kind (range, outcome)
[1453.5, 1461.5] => 3.07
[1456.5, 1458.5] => 2.9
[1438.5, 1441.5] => 2.43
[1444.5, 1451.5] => 2.78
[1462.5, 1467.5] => 3.25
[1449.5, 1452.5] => 2.81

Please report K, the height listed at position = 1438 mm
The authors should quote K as 2.39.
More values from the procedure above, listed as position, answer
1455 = 2.79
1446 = 2.44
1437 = 2.76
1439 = 2.39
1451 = 2.78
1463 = 2.85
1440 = 2.36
